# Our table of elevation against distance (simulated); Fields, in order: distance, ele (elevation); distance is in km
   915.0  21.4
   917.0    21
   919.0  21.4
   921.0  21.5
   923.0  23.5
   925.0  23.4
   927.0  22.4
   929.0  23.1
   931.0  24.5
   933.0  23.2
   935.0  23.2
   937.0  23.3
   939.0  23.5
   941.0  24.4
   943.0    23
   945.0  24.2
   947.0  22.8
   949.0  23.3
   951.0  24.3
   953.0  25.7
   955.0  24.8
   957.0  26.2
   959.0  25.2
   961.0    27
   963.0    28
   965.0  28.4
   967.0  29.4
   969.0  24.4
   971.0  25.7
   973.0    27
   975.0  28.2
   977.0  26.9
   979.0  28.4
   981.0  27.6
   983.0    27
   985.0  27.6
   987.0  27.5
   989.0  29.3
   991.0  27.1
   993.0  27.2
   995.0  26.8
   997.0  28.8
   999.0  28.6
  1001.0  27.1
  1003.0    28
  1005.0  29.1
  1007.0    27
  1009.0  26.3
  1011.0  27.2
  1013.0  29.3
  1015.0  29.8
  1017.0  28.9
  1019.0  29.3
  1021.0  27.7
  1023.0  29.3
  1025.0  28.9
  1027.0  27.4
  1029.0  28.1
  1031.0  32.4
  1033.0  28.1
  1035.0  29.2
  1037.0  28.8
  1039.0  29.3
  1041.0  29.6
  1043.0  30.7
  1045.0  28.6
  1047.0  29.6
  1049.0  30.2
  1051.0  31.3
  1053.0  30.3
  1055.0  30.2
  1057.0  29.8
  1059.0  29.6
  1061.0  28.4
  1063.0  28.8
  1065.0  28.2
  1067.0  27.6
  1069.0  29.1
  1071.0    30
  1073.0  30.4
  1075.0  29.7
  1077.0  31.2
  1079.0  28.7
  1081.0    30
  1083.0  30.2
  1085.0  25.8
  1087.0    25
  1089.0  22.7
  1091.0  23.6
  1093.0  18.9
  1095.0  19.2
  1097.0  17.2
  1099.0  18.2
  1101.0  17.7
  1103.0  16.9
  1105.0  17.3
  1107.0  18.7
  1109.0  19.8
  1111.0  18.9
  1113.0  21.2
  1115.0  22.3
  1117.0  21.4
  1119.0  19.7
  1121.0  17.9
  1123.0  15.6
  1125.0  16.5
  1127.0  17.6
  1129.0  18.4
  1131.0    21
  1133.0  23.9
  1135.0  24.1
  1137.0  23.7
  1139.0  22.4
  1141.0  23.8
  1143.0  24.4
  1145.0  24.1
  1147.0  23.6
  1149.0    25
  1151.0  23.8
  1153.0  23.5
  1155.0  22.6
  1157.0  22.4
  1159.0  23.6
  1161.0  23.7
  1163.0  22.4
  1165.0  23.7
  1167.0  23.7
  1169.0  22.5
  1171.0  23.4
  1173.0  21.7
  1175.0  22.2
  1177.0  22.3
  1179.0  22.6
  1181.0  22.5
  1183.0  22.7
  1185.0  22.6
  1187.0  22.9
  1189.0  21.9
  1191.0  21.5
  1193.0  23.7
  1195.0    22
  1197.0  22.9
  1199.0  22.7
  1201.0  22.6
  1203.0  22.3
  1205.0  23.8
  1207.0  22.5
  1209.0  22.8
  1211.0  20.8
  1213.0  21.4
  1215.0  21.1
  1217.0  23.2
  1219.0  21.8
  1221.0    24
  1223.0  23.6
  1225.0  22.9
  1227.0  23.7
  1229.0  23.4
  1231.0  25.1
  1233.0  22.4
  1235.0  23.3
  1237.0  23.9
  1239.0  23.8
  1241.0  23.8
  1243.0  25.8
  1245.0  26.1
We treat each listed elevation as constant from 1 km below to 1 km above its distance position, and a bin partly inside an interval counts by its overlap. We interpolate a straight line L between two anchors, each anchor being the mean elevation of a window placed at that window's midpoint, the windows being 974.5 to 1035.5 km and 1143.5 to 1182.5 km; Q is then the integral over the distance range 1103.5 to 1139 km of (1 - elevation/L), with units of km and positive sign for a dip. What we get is 6.58 km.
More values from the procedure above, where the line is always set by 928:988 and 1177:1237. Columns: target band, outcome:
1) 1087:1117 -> 5.3 km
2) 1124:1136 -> 1.7 km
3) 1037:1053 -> -3.4 km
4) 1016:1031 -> -2.4 km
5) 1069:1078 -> -2.2 km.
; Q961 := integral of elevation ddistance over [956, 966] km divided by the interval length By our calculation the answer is 27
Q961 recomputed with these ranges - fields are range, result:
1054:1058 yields 30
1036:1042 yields 29.2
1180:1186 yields 22.6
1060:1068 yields 28.2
